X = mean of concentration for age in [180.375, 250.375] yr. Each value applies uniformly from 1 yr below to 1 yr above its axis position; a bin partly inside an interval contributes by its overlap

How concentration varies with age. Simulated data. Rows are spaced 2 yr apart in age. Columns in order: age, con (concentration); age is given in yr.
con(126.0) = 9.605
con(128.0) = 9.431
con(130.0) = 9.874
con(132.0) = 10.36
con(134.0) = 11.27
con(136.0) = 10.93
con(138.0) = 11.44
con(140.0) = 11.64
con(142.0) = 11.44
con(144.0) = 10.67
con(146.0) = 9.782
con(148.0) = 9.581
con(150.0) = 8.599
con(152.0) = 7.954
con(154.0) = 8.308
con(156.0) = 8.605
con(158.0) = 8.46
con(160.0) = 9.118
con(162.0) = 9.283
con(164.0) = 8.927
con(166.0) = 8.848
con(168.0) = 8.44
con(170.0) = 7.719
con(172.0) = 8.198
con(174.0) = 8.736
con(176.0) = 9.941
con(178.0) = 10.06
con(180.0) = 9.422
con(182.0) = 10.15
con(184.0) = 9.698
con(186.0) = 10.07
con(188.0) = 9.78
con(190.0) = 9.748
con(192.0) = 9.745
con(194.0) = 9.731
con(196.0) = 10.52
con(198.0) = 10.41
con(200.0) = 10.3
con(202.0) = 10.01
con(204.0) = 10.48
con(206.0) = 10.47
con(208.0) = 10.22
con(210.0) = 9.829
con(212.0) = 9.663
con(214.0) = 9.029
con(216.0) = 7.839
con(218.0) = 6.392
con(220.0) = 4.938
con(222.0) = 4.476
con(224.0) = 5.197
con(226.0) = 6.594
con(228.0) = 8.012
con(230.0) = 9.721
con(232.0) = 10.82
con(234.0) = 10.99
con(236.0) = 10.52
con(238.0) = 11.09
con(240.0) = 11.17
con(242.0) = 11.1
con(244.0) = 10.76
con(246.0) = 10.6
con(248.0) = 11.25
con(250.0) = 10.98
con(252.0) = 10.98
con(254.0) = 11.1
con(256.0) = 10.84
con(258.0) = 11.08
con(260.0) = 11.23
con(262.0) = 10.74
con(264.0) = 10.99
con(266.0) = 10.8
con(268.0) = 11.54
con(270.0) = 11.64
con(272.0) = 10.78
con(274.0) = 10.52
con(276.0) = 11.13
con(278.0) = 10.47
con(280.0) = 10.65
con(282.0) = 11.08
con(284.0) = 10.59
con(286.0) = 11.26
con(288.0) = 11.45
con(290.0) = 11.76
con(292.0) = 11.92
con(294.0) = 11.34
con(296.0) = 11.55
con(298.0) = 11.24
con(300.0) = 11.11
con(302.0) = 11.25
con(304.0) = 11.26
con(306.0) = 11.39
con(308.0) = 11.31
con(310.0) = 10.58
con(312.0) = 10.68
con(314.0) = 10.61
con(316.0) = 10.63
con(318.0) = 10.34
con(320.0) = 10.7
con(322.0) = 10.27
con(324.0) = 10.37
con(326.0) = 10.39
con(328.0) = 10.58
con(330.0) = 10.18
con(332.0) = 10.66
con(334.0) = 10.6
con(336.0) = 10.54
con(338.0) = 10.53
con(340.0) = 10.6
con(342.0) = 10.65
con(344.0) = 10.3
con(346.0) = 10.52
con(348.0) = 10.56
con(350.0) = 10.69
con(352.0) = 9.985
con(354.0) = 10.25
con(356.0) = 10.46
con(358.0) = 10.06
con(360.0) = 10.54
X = 9.48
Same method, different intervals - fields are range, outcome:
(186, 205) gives 10.1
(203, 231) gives 8.06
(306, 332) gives 10.6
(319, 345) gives 10.5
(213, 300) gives 10.2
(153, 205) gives 9.41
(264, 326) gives 11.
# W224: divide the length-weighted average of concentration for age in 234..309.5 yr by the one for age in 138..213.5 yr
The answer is 1.2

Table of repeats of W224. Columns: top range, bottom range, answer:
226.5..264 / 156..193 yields 1.16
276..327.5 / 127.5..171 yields 1.15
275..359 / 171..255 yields 1.13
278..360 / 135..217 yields 1.12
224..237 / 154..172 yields 1.06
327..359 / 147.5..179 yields 1.19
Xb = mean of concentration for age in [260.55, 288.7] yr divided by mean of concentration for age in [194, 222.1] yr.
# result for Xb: 1.21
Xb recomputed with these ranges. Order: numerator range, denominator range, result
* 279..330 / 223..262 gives 1.07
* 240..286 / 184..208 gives 1.08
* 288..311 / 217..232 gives 1.68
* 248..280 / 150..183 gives 1.24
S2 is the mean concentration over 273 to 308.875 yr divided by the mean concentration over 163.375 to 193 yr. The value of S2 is 1.2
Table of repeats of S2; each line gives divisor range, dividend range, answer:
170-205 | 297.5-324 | 1.11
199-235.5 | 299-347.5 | 1.24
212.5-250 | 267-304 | 1.25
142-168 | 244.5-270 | 1.21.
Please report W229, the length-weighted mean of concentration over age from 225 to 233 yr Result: 8.79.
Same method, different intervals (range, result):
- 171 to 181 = 9.27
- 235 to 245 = 10.9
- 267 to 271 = 11.6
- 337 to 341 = 10.6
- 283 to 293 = 11.4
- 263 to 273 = 11.2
